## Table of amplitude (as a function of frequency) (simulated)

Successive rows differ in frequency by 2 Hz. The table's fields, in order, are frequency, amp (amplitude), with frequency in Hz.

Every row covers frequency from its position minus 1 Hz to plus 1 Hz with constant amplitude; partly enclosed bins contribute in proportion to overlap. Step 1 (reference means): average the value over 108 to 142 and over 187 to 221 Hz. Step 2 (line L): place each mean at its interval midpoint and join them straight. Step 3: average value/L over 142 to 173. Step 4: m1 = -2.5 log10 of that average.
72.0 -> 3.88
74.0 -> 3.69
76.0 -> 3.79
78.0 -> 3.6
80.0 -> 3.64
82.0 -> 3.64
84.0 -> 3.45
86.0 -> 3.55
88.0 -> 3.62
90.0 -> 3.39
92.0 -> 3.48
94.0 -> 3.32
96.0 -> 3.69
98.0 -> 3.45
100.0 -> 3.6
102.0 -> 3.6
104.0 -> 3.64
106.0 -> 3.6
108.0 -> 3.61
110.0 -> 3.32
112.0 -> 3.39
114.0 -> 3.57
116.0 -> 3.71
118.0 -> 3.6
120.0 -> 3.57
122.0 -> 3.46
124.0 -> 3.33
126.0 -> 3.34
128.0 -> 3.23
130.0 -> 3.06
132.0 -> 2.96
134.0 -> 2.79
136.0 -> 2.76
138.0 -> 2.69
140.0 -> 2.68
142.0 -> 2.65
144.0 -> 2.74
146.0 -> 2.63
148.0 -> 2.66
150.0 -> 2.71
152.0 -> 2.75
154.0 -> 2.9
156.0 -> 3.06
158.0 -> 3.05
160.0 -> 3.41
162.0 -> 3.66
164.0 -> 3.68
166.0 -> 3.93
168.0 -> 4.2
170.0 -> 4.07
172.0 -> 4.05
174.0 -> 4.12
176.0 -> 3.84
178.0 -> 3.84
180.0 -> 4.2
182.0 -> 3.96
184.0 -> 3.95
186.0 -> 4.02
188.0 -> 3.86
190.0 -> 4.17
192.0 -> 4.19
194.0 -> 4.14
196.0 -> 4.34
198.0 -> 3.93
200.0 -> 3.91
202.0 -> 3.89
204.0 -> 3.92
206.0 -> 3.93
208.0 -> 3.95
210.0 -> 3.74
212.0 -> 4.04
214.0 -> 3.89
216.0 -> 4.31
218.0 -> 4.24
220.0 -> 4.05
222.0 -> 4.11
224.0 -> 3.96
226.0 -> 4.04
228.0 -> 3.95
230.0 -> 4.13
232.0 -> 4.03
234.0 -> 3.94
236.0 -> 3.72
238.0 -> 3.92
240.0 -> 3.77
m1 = 0.09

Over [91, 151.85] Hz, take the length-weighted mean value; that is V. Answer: 3.22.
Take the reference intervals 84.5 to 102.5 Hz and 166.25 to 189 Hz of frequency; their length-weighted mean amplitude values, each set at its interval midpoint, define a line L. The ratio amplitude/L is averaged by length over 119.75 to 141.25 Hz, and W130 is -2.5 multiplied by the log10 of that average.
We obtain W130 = 0.22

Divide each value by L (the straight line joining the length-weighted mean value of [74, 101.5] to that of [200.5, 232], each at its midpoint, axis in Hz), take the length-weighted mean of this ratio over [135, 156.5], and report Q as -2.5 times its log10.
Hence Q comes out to 0.34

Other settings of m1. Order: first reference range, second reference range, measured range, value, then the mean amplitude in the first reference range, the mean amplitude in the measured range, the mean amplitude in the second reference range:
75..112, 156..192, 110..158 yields 0.21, 3.55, 3.06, 3.87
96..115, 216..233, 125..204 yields 0.10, 3.54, 3.49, 4.08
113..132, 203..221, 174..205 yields -0.04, 3.41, 4.01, 4.01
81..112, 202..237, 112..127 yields 0.03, 3.53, 3.5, 3.99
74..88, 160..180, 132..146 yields 0.36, 3.62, 2.73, 3.92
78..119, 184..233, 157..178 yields 0.01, 3.54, 3.8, 4.03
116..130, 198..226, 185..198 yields -0.07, 3.42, 4.11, 3.99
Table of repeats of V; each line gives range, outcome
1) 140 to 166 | 3.02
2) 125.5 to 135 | 3.06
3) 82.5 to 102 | 3.51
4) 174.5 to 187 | 3.97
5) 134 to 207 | 3.56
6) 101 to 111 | 3.55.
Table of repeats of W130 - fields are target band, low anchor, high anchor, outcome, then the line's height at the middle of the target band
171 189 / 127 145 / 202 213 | -0.141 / 3.5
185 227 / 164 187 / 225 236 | -0.009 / 4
